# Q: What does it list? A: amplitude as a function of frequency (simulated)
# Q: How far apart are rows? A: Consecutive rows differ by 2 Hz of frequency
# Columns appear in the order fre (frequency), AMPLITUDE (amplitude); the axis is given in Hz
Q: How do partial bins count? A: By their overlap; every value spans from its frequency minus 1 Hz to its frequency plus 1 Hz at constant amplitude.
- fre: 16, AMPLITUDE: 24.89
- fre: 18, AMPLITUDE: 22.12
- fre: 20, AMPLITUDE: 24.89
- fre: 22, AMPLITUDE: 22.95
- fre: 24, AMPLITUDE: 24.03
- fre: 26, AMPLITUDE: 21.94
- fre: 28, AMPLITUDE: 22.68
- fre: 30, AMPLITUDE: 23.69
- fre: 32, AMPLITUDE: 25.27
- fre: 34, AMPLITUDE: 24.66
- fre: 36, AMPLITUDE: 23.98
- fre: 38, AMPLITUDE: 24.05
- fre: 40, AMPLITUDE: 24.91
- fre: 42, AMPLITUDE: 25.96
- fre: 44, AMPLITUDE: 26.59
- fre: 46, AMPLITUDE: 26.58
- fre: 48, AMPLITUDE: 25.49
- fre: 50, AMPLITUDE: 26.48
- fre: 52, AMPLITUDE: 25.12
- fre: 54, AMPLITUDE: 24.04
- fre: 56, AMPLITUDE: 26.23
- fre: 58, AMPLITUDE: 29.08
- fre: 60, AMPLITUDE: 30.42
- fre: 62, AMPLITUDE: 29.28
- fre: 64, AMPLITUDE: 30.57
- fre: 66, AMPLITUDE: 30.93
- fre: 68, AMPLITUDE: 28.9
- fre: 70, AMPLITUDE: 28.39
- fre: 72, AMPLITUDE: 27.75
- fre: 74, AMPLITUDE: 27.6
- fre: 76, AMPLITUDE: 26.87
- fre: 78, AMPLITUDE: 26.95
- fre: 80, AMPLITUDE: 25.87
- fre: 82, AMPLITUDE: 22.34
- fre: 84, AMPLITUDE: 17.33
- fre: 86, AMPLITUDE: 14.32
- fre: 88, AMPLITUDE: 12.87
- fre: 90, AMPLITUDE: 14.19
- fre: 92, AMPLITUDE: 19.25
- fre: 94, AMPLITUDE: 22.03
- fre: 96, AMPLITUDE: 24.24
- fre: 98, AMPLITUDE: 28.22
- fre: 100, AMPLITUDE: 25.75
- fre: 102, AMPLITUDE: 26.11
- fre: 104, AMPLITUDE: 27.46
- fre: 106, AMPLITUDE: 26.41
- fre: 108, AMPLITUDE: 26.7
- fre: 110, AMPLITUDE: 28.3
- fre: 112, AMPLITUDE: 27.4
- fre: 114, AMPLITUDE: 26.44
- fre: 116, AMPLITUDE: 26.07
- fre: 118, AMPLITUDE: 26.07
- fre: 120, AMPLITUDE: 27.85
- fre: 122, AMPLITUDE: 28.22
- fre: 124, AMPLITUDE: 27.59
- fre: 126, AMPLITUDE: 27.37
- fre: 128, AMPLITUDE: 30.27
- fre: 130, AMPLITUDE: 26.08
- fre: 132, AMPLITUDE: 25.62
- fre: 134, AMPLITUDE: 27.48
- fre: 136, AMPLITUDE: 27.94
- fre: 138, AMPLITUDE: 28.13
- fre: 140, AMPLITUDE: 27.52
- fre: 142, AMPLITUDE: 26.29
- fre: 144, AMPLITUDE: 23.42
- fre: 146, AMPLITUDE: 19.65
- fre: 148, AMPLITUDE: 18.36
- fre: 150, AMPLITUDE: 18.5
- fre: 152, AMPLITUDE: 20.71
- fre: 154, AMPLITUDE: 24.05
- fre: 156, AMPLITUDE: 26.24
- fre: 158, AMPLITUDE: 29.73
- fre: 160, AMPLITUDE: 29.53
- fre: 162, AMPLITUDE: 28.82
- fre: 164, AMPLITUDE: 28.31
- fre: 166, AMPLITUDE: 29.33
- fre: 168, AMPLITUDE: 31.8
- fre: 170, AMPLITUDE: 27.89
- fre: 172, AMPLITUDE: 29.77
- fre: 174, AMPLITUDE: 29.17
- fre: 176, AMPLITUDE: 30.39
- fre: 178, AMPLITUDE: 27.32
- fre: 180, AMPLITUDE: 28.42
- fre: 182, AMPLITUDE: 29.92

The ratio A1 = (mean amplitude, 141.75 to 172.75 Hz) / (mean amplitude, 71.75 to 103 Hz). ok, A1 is 1.1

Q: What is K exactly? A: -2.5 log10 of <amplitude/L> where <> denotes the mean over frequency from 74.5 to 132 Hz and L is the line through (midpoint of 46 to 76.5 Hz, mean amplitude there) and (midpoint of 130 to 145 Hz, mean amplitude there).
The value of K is 0.10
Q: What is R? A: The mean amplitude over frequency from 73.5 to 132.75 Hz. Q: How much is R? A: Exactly 24.7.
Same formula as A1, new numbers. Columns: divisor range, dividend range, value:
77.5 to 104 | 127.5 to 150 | 1.16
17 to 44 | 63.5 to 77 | 1.19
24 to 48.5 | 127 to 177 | 1.08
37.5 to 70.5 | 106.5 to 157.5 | 0.94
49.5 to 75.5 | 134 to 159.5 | 0.87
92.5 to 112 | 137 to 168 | 0.98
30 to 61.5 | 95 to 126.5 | 1.04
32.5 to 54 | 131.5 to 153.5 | 0.95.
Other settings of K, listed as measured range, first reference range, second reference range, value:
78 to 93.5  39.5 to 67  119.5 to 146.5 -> 0.401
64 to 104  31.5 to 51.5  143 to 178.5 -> 0.077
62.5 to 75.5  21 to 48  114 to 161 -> -0.164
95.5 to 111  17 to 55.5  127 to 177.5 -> -0.041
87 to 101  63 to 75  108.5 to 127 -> 0.319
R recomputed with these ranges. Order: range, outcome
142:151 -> 20.7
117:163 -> 25.9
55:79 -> 28.6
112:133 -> 27.2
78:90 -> 18.9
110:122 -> 27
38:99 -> 24.9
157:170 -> 29.5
